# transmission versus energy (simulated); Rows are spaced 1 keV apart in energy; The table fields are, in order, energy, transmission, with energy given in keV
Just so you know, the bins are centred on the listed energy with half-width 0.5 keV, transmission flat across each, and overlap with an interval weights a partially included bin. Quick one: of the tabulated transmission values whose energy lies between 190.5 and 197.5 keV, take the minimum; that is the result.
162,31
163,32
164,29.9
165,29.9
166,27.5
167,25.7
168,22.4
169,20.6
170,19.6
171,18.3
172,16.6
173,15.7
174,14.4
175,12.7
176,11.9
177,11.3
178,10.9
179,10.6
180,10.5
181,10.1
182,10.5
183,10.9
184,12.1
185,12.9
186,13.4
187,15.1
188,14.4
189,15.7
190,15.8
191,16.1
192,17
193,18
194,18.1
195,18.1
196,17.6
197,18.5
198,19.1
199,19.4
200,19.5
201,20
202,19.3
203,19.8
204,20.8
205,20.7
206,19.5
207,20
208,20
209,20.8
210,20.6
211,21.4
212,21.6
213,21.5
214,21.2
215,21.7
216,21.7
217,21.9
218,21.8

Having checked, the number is 16.1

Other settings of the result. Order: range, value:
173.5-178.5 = 10.9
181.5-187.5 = 10.5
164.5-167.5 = 25.7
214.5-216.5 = 21.7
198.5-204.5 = 19.3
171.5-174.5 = 14.4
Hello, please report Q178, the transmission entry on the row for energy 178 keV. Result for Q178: 10.9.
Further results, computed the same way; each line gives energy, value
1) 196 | 17.6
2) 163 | 32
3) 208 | 20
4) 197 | 18.5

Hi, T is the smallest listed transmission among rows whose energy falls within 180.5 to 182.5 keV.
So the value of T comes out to 10.1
